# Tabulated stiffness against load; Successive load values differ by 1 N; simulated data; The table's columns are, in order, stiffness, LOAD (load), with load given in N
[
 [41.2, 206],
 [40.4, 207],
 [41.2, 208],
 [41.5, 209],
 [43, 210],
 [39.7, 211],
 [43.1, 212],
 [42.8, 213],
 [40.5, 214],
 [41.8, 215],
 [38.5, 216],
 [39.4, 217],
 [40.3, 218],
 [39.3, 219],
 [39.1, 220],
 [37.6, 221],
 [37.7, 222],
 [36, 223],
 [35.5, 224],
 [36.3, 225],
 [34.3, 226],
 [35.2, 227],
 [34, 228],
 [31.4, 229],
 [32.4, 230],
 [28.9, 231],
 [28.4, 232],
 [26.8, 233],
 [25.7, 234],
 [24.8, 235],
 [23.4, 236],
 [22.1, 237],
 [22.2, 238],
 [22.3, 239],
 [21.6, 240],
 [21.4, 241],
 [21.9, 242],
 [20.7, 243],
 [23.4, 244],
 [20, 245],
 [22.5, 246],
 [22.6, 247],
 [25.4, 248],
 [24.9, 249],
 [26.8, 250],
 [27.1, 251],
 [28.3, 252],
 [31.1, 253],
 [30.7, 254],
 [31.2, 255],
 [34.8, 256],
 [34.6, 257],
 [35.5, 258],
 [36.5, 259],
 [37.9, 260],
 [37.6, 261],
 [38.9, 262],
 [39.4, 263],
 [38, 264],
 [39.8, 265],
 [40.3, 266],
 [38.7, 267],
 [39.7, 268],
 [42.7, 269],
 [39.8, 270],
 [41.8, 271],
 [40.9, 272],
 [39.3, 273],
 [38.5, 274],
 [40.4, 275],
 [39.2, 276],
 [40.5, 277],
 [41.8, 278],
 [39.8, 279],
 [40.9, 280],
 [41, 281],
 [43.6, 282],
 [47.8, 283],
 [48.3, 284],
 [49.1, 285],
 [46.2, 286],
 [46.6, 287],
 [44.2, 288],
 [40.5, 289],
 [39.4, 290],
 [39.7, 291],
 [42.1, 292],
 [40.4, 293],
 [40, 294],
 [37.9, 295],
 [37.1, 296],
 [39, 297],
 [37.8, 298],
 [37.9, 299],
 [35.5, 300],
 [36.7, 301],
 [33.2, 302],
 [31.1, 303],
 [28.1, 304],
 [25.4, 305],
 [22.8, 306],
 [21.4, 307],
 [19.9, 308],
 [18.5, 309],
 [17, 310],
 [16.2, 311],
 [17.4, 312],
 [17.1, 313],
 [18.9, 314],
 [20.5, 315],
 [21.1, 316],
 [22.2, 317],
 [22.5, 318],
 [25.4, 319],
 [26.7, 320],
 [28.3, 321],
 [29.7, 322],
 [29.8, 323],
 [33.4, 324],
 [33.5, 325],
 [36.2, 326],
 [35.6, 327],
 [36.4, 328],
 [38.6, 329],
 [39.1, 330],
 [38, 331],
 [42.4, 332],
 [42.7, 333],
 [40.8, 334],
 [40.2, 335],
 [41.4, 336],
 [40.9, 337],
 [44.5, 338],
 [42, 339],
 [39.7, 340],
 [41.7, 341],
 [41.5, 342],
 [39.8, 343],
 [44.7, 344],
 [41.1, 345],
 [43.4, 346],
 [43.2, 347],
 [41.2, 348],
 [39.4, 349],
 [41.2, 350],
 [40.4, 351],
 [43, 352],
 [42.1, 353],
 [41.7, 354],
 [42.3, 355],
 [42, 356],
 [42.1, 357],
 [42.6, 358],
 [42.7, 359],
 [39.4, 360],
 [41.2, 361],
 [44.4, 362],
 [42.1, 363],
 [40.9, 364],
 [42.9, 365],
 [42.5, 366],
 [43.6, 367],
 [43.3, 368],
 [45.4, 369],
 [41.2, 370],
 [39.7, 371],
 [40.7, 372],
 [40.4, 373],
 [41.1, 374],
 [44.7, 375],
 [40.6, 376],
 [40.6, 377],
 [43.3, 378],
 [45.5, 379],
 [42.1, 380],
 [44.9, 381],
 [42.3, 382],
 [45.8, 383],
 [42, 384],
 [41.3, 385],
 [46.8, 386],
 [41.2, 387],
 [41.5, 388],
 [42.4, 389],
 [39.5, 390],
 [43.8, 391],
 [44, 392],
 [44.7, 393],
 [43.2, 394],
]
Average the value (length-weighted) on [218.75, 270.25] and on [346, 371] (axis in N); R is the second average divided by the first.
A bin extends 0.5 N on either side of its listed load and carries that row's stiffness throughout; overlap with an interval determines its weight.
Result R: 1.35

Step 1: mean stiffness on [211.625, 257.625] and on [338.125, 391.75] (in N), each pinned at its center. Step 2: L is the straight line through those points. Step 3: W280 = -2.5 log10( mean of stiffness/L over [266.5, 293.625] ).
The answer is -0.21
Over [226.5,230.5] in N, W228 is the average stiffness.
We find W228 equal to 33.2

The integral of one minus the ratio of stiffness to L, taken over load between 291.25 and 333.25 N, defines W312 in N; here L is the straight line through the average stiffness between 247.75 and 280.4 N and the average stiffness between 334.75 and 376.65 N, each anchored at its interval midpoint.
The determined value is 9.6 N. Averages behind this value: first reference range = 36.5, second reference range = 41.9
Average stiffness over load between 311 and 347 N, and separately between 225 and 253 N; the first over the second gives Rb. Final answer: 1.30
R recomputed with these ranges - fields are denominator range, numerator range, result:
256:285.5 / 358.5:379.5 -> 1.05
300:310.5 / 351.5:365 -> 1.62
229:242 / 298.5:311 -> 1.07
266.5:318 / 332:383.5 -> 1.21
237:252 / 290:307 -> 1.51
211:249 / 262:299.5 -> 1.33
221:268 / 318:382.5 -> 1.32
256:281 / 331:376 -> 1.07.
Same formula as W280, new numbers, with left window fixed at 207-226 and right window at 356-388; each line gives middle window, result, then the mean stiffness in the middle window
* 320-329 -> 0.26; 32.8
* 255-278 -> 0.05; 38.8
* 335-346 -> 0.00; 41.7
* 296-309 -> 0.32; 30.5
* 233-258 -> 0.49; 25.6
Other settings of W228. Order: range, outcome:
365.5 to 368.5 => 43.1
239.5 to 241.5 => 21.5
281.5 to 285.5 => 47.2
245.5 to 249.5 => 23.9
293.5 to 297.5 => 38.5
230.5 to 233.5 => 28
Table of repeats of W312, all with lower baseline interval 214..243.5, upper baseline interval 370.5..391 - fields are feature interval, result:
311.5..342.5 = 4.33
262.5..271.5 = -1.60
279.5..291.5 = -2.92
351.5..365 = -0.46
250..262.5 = -0.07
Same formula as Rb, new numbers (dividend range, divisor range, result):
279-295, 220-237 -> 1.36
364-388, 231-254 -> 1.74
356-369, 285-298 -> 1.03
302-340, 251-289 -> 0.76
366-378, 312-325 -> 1.70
